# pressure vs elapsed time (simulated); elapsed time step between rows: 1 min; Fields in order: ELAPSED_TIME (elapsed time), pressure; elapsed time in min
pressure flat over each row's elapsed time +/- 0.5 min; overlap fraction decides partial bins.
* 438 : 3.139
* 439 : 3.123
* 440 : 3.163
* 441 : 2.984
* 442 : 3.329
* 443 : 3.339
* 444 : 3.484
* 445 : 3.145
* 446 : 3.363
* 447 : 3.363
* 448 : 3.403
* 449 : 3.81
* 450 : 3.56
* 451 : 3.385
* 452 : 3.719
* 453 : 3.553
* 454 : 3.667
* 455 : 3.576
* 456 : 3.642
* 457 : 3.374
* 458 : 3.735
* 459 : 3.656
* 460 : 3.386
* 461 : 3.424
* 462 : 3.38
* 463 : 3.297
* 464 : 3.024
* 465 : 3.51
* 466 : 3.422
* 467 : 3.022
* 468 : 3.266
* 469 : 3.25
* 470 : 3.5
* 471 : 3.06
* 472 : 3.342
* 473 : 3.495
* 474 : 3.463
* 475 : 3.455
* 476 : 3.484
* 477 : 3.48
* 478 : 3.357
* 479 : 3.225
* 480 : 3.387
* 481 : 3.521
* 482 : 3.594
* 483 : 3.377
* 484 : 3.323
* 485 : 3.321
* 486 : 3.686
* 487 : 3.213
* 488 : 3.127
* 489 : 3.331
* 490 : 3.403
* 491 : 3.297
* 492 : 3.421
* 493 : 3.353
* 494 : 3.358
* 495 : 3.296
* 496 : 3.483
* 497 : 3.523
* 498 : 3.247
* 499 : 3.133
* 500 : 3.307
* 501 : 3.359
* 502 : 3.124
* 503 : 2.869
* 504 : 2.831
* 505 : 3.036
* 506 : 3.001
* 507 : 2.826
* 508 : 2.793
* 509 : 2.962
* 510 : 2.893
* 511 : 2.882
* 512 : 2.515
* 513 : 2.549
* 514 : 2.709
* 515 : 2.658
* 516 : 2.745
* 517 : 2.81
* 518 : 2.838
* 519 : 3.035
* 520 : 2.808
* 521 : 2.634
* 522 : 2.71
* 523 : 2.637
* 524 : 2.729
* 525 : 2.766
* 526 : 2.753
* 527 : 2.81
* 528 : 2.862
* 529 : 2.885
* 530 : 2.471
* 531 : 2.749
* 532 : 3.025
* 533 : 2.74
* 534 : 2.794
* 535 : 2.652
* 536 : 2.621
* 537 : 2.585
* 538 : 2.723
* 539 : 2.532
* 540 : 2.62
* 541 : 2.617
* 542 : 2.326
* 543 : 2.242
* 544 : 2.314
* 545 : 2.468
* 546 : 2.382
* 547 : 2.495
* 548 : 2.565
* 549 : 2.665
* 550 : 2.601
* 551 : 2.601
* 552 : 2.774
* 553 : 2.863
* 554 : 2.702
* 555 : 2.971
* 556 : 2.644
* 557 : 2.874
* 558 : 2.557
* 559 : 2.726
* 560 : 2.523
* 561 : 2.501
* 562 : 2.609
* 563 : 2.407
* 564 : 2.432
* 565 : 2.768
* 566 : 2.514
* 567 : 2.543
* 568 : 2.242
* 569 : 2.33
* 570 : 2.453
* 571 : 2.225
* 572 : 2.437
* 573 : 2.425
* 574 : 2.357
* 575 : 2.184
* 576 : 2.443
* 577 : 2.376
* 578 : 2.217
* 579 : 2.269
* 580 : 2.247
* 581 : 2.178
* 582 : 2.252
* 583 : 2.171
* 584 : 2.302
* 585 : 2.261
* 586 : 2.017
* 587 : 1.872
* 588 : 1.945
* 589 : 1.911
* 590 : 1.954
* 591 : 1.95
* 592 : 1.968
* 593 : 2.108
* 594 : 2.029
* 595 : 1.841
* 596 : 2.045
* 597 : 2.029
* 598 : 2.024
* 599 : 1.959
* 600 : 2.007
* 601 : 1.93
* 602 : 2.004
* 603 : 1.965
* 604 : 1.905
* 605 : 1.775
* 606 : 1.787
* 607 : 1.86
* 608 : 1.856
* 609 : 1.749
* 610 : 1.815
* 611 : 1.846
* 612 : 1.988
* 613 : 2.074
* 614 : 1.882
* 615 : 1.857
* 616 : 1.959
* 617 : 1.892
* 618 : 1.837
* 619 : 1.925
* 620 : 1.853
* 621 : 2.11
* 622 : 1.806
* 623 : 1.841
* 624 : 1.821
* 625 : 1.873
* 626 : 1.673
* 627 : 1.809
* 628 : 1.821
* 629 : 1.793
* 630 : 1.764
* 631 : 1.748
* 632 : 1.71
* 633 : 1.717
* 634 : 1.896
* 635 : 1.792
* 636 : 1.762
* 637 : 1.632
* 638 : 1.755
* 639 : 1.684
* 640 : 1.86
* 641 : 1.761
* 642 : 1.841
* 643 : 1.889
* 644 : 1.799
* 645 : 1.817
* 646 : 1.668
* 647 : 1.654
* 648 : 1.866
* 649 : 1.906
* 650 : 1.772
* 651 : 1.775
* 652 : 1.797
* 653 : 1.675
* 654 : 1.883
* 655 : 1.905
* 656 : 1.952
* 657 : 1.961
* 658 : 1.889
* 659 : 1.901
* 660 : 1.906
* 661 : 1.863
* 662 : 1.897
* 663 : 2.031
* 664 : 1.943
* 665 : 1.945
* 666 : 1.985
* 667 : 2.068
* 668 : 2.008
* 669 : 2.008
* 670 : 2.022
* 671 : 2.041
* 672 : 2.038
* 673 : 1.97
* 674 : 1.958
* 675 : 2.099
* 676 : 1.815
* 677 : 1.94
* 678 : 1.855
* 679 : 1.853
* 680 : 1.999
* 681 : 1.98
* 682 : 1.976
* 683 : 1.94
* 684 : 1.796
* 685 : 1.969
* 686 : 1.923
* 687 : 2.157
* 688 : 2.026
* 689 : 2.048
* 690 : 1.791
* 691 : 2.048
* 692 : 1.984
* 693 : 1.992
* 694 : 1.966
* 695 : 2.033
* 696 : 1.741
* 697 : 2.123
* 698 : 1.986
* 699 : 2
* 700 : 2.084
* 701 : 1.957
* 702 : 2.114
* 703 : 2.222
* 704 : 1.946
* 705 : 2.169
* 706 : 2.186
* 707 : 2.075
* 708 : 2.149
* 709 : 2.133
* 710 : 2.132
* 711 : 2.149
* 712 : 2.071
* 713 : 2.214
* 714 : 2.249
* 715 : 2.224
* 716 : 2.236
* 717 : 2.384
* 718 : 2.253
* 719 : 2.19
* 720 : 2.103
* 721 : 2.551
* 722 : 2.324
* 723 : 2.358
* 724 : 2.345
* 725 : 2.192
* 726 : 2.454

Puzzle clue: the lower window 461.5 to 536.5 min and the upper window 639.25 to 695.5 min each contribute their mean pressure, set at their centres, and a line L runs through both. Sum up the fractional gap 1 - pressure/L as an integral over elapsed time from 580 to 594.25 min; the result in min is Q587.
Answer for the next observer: 2.3 min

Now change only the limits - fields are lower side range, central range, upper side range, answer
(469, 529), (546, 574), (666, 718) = 2.1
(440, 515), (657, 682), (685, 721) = 3.4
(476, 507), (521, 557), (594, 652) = 1.5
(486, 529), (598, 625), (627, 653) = 1.9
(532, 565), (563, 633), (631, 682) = 7.2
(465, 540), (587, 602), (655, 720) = 3.4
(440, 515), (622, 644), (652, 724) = 5.4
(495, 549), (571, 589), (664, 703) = 2.0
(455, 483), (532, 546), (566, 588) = 0.6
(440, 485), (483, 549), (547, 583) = 1.1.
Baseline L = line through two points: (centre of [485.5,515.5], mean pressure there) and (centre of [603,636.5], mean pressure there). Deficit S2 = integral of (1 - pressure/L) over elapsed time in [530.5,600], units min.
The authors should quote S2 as 0.70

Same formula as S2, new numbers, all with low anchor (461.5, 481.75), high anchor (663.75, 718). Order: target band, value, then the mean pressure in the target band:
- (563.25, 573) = 1.2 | 2.44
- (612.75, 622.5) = 2.2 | 1.92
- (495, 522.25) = 1.6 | 2.94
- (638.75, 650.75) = 2.7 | 1.79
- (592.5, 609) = 4.1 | 1.94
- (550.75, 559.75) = 0.3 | 2.74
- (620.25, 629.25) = 2.2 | 1.84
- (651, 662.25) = 1.9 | 1.87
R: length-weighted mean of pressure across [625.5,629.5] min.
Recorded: 1.77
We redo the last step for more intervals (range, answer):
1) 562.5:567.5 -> 2.53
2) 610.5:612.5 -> 1.92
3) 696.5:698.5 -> 2.05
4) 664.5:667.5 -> 2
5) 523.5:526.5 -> 2.75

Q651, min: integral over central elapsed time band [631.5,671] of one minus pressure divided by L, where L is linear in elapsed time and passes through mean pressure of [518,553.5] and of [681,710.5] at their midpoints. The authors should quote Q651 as 6.2 min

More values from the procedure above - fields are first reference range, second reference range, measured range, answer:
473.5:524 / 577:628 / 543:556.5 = -0.28 min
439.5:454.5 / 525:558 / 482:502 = -1.91 min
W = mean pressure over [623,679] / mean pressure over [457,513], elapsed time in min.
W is 0.57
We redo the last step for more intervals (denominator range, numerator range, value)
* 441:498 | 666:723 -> 0.61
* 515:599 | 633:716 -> 0.79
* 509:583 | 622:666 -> 0.70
